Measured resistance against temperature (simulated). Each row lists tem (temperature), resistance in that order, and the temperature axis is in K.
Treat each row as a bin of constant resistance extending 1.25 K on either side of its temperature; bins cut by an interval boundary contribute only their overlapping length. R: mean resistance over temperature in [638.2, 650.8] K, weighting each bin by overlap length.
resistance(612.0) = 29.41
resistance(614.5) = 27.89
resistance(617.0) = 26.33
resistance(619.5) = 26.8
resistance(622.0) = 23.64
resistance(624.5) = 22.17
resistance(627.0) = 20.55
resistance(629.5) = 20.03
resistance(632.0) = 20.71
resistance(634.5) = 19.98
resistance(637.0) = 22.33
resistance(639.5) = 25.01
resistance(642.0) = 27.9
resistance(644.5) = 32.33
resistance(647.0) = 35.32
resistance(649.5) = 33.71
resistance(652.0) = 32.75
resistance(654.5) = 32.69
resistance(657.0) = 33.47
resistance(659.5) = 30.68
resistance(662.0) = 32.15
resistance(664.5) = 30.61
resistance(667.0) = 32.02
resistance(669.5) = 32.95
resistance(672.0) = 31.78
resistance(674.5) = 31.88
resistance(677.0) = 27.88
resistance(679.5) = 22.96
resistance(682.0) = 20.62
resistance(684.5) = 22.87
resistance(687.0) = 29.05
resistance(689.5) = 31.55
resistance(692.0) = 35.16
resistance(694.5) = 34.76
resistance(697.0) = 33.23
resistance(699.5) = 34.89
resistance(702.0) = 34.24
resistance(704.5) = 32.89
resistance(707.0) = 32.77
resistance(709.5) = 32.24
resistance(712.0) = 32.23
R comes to 30.8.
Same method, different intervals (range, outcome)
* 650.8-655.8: 32.7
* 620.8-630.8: 21.6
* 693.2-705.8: 34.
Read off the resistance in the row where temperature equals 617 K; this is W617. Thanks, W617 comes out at 26.33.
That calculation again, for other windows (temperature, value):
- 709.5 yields 32.24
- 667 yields 32.02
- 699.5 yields 34.89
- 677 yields 27.88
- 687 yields 29.05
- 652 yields 32.75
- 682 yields 20.62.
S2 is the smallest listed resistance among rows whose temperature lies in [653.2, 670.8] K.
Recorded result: 30.61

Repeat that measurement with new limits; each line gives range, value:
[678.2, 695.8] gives 20.62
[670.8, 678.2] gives 27.88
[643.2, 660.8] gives 30.68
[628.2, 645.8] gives 19.98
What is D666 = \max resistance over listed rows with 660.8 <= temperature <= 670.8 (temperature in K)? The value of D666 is 32.95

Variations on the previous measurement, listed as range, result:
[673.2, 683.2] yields 31.88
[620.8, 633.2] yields 23.64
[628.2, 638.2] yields 22.33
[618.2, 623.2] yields 26.8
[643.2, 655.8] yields 35.32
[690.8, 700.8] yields 35.16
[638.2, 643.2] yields 27.9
